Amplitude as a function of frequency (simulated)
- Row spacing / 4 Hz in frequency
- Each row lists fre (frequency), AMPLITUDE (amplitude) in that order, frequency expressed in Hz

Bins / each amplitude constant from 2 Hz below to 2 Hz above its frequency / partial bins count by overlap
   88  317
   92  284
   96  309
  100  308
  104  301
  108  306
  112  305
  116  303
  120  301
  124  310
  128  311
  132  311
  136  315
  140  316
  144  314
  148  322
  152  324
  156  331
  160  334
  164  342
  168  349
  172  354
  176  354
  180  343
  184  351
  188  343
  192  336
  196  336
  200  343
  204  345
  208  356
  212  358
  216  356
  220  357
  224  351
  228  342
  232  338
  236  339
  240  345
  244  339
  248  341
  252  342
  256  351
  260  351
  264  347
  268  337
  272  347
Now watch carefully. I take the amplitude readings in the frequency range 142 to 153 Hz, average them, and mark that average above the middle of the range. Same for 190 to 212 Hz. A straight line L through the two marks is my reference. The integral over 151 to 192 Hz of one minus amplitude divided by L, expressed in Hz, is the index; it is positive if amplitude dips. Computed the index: -1.5 Hz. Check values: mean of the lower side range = 320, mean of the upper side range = 345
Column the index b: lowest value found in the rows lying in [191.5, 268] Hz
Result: 336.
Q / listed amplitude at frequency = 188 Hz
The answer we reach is 343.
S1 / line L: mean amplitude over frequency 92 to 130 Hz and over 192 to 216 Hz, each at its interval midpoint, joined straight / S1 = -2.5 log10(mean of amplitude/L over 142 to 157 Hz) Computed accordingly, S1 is 0.001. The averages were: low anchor 305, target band 322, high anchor 347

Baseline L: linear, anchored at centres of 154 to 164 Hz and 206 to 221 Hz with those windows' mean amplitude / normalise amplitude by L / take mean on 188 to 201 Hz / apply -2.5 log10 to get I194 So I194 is 0.03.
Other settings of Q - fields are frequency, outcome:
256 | 351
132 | 311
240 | 345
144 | 314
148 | 322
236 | 339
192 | 336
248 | 341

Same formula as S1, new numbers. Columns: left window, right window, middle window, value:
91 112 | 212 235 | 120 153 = 0.01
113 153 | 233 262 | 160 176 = -0.08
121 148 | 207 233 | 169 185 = -0.06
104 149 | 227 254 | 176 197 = -0.06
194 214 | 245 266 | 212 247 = 0.00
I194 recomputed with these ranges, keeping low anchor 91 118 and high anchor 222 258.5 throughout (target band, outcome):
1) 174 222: -0.06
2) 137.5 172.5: -0.04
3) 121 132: 0.00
